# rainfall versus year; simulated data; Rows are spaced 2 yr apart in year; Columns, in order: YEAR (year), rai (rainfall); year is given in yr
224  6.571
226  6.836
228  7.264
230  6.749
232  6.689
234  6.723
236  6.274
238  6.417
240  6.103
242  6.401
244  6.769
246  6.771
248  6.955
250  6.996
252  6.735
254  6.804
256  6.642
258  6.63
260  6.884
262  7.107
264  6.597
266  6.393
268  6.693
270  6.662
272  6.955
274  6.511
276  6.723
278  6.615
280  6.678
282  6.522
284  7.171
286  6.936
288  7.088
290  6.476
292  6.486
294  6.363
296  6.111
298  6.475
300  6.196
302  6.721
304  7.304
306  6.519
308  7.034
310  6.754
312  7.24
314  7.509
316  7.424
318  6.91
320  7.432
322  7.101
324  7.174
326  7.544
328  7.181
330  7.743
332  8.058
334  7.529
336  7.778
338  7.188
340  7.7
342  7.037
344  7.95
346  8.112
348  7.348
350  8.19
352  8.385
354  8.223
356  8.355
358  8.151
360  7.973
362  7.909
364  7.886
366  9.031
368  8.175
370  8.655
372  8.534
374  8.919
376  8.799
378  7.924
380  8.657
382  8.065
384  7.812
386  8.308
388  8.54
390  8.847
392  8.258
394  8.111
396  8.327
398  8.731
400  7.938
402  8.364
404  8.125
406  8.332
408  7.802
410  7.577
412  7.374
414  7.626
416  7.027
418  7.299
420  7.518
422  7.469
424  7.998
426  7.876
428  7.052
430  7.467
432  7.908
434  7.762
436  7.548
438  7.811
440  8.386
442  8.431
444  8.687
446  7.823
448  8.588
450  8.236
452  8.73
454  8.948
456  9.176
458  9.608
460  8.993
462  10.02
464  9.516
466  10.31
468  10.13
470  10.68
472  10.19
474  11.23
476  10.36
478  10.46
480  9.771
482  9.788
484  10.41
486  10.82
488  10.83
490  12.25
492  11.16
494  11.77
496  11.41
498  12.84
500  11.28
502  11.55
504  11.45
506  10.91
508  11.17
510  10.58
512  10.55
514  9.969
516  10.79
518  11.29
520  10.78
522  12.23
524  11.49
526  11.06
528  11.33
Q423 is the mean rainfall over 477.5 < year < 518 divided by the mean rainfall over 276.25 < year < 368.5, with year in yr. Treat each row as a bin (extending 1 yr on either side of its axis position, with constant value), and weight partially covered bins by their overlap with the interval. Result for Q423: 1.50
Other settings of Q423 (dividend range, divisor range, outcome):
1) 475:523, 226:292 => 1.64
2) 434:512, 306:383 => 1.28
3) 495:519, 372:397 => 1.33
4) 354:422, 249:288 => 1.20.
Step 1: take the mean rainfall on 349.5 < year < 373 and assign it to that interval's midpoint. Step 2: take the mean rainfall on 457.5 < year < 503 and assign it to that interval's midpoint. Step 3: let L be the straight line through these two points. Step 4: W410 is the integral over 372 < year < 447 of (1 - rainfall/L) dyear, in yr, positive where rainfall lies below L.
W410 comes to 9.80 yr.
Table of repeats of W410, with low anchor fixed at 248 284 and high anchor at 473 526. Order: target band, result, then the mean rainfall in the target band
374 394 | 1.2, 8.37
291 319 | 2.5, 6.79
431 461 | 4.8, 8.44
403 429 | 5.1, 7.62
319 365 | 2.3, 7.74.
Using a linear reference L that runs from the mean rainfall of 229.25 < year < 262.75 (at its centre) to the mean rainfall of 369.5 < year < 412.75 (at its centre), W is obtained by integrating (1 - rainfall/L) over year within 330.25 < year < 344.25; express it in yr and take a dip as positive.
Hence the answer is 0.2 yr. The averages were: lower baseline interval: 6.68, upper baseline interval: 8.27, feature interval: 7.59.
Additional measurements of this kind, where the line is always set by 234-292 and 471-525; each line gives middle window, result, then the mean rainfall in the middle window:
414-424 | 2.23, 7.42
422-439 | 3.66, 7.67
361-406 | 2.74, 8.36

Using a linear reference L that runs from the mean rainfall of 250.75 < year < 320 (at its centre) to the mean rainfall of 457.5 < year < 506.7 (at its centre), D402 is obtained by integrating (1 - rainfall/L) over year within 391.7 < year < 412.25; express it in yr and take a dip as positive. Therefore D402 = 2.3 yr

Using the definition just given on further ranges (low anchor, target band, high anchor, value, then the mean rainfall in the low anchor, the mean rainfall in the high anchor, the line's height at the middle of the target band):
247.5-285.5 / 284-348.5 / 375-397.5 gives 2.43 yr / 6.75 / 8.34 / 7.41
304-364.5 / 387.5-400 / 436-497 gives 0.20 yr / 7.57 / 9.78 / 8.56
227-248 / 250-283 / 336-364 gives 1.17 yr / 6.63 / 7.88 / 6.95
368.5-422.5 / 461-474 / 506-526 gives -0.52 yr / 8.12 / 11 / 9.83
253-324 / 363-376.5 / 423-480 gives -1.20 yr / 6.8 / 8.94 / 7.86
